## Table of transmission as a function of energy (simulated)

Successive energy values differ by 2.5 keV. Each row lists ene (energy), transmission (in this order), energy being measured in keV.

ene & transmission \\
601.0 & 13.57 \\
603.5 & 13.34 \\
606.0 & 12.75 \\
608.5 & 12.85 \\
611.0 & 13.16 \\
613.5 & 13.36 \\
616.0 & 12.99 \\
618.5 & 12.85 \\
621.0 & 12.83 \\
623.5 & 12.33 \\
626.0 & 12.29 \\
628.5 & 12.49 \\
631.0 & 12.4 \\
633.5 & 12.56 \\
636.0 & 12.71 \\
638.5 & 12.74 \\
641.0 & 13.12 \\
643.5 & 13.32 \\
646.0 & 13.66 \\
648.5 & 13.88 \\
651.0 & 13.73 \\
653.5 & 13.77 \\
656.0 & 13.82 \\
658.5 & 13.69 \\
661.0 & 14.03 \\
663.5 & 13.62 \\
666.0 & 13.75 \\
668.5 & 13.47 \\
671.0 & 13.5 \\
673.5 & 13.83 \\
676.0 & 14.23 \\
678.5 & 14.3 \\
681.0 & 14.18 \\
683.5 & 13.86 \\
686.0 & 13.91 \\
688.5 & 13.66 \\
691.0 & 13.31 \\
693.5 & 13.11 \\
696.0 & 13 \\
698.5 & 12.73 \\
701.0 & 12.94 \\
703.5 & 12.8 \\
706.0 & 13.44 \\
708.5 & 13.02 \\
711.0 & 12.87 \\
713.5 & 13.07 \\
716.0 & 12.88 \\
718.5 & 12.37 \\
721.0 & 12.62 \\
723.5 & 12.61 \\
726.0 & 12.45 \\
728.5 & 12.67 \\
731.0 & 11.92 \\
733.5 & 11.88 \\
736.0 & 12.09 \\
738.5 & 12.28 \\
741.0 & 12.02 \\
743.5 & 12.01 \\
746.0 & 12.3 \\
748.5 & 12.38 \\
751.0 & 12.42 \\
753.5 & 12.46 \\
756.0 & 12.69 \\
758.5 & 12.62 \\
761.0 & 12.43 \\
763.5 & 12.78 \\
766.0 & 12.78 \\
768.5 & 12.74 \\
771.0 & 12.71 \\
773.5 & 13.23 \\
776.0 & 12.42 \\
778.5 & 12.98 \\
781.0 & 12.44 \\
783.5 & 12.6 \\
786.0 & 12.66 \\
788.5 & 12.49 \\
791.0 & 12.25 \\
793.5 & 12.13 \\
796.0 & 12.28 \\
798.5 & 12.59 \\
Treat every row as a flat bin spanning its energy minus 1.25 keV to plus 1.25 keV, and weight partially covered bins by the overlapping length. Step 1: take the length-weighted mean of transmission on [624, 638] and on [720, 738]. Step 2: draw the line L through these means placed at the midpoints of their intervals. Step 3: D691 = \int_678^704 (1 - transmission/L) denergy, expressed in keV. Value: -2.2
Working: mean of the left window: 12.5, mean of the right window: 12.3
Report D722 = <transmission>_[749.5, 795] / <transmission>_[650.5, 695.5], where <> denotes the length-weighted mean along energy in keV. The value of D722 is 0.92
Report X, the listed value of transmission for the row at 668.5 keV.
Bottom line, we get 13.47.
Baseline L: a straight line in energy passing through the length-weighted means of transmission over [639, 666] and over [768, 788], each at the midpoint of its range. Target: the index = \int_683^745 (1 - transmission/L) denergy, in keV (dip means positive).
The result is 2.0 keV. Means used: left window 13.6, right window 12.7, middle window 12.8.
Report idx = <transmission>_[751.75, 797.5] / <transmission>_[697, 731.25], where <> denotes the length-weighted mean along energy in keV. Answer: 1.0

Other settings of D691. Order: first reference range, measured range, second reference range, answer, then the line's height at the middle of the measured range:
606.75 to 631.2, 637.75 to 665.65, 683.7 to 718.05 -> -1.47 keV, 12.9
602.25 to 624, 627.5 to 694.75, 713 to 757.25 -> -4.11 keV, 12.7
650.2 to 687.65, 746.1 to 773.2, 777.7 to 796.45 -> 0.38 keV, 12.8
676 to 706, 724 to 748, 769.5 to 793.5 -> 1.56 keV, 13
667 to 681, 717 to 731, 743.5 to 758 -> 0.47 keV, 12.9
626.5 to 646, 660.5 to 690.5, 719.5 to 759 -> -2.90 keV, 12.6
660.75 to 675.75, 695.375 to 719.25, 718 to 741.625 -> -0.20 keV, 12.8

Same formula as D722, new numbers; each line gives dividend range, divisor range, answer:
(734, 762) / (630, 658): 0.93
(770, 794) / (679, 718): 0.95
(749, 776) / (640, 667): 0.93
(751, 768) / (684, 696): 0.94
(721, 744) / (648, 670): 0.89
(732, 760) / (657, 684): 0.89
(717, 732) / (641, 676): 0.91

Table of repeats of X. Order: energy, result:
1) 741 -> 12.02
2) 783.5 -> 12.6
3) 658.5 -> 13.69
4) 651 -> 13.73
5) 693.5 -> 13.11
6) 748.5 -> 12.38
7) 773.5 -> 13.23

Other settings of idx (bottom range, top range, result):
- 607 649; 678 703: 1.04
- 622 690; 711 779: 0.93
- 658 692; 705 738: 0.91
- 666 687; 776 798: 0.90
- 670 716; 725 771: 0.92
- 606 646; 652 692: 1.08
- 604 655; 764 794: 0.97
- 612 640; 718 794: 0.98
